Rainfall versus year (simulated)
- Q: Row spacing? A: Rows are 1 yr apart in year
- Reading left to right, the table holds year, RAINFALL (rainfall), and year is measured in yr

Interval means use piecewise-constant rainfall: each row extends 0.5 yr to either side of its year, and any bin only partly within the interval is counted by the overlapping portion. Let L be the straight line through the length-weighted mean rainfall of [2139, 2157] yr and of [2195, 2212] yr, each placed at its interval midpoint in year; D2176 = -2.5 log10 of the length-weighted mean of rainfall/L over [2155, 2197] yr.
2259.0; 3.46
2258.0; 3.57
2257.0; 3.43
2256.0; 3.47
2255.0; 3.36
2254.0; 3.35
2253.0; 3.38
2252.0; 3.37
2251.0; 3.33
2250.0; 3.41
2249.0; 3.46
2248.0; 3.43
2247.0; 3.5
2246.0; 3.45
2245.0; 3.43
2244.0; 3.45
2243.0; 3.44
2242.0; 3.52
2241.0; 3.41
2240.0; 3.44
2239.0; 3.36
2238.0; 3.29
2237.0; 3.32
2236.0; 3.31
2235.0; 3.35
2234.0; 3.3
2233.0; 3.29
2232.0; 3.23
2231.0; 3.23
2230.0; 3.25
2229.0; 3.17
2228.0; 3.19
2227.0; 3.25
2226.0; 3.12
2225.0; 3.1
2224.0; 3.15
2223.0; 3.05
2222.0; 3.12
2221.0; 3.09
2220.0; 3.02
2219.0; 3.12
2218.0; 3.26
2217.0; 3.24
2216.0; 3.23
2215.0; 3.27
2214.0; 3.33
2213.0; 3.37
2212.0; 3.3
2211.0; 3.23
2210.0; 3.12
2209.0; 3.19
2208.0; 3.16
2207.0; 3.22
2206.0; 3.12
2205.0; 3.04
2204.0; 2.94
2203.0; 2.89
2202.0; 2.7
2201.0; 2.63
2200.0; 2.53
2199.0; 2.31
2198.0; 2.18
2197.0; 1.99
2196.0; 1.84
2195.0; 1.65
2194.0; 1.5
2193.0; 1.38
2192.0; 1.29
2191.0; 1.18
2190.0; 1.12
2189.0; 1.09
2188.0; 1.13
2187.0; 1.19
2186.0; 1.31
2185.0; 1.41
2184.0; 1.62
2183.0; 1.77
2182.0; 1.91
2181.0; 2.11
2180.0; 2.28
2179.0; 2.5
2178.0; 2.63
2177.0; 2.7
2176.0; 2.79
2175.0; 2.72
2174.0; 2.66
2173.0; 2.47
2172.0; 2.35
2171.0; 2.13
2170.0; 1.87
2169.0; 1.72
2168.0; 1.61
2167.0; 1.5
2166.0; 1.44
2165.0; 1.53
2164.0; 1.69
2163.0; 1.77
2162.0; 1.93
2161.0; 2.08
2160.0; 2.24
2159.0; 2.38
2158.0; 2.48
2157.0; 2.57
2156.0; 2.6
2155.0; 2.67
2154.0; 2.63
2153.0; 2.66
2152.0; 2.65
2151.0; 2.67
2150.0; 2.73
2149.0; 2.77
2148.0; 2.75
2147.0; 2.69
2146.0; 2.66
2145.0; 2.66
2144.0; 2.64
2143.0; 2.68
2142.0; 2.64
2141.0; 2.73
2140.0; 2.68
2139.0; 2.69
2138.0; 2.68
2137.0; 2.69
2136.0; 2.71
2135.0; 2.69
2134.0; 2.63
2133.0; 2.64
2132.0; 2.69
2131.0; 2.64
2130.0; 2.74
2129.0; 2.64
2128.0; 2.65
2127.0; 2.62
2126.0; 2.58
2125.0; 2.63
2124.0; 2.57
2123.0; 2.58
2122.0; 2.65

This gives 0.37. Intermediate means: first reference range 2.67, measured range 1.92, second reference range 2.74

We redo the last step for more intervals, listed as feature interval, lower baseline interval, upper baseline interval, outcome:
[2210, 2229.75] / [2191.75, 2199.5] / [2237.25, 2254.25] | -0.241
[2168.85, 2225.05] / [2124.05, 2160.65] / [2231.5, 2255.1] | 0.244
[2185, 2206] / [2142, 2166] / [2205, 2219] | 0.497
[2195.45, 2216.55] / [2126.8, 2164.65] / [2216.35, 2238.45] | 0.057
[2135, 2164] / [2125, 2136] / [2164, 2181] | -0.049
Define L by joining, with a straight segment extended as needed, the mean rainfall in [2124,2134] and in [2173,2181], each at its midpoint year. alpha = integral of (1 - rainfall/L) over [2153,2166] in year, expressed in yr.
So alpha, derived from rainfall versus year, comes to 1.99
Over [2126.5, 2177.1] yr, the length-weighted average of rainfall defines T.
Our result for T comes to 2.45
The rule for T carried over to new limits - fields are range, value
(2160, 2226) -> 2.36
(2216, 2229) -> 3.15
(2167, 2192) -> 1.91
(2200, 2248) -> 3.21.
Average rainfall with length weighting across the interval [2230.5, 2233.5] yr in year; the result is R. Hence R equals 3.25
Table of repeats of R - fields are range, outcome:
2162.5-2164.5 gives 1.73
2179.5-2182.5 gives 2.1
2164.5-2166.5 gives 1.48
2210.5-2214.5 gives 3.31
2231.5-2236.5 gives 3.3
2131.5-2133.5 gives 2.67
